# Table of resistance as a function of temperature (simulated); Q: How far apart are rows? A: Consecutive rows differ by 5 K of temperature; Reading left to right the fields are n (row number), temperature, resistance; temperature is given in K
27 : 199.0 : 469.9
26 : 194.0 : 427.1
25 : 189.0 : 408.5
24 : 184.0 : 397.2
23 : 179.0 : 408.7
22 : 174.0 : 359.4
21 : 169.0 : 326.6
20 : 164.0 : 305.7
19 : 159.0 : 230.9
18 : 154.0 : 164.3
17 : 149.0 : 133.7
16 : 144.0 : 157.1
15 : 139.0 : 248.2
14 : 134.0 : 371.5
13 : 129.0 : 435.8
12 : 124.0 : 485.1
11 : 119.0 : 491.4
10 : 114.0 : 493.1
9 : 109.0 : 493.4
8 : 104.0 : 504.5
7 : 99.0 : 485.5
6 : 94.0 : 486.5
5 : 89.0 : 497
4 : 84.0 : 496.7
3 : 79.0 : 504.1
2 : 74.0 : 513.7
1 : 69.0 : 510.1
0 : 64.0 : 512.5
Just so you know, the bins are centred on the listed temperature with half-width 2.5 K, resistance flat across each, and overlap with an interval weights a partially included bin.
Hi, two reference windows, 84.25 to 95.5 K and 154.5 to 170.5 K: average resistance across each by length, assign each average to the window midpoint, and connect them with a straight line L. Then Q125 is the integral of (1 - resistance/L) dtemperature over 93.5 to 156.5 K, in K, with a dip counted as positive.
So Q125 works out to 3.2 K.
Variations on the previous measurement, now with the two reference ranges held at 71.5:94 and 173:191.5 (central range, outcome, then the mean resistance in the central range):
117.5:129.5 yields -0.4 K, 475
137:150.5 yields 7.9 K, 181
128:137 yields 1.2 K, 390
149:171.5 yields 9.4 K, 243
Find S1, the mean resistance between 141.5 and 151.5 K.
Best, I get 145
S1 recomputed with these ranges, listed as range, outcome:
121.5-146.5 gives 340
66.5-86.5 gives 506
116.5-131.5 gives 471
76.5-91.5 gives 499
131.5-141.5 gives 310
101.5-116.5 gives 497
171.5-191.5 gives 393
